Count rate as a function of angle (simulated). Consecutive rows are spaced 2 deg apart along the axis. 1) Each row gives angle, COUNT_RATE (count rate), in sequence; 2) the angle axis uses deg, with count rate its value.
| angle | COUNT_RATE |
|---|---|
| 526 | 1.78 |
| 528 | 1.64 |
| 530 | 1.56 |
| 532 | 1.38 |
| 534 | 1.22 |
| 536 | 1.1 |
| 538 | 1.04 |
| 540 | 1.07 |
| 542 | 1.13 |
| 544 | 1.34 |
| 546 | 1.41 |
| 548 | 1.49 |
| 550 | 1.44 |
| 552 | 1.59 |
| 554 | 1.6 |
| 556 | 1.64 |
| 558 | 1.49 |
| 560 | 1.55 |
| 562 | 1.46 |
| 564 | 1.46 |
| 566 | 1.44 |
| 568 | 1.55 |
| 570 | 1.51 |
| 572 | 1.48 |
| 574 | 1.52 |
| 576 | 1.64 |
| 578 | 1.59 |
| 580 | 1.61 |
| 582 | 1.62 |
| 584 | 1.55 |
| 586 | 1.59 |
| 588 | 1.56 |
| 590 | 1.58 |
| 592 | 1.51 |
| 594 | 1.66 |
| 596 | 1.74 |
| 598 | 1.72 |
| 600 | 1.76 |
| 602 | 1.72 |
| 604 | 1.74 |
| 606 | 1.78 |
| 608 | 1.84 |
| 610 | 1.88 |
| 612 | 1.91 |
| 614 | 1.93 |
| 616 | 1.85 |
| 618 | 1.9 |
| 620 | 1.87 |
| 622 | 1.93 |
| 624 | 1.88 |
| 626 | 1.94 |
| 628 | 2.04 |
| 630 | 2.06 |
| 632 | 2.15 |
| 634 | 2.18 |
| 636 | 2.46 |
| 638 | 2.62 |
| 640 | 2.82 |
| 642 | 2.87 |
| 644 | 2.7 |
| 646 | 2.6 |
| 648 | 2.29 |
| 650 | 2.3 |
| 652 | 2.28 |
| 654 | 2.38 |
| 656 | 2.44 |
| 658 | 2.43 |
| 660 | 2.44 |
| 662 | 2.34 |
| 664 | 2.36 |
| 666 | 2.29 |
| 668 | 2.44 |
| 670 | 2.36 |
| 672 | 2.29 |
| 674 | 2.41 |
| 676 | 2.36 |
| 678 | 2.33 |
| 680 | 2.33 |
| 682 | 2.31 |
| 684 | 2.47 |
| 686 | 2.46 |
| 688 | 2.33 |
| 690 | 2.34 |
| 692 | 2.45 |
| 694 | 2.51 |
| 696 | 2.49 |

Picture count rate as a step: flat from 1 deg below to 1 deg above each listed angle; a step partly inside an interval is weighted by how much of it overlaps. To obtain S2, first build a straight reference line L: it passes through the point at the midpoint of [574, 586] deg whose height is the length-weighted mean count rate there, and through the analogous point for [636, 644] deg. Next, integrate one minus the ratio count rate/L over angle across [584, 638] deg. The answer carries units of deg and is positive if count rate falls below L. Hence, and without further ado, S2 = 7.7 deg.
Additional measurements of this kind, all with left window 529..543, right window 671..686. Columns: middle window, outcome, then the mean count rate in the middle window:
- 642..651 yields -1.8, 2.52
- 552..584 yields -1.7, 1.55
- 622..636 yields -0.7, 2.06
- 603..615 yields -0.3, 1.85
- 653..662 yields -0.9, 2.41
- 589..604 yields 0.3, 1.67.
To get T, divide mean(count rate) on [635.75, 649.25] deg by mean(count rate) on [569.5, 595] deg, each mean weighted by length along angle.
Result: 1.67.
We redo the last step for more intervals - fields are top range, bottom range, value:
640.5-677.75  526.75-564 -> 1.73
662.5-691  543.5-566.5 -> 1.58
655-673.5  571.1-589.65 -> 1.51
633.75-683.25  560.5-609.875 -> 1.51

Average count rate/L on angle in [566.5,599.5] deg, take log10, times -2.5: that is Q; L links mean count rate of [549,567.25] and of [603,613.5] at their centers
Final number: 0.06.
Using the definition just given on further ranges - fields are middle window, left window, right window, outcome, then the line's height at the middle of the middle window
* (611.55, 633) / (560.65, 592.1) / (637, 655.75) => 0.127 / 2.19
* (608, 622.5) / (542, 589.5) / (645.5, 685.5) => 0.029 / 1.94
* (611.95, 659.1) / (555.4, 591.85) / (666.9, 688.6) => -0.105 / 2.04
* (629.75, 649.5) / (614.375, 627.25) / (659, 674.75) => -0.188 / 2.09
